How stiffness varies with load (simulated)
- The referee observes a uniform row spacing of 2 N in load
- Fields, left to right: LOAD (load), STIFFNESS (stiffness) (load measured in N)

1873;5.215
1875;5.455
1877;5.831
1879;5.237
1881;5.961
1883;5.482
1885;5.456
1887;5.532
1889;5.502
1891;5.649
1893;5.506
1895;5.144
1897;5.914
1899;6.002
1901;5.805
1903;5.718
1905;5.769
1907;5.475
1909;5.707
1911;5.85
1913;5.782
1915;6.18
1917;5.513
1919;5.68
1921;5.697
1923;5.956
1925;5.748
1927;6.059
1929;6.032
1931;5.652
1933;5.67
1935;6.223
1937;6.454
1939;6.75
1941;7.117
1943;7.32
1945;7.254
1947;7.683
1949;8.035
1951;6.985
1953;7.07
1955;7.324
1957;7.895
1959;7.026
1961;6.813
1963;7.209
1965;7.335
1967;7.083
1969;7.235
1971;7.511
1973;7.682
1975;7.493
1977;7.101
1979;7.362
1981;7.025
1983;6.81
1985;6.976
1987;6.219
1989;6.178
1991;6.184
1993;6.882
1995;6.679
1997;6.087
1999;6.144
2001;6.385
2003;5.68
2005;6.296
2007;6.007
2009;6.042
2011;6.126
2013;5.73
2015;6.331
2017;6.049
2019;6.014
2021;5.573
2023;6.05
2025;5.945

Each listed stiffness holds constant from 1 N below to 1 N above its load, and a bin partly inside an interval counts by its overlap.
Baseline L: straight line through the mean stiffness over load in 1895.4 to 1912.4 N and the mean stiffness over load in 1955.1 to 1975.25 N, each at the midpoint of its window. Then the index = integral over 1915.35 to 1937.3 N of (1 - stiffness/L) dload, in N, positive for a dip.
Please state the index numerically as 1.6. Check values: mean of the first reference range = 5.76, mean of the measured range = 5.87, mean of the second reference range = 7.32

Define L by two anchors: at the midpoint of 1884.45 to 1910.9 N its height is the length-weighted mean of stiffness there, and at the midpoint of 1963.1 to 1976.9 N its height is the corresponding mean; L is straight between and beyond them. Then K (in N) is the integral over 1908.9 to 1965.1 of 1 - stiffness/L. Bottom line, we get 0.3 N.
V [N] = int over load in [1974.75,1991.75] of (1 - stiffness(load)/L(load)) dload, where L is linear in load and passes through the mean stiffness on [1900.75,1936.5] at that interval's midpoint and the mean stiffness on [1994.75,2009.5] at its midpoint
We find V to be -2.0 N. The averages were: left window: 5.82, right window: 6.14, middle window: 6.8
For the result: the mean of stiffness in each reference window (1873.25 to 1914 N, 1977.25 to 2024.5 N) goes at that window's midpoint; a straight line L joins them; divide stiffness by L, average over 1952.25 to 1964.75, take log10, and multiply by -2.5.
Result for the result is -0.20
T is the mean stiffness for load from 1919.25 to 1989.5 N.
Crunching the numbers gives 6.85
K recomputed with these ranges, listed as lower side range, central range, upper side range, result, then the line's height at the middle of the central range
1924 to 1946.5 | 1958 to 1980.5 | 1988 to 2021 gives -3.5 N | 6.29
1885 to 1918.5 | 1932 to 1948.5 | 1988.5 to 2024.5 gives -2.8 N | 5.85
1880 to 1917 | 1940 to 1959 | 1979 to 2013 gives -4.2 N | 6.04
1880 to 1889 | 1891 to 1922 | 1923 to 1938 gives 0.3 N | 5.78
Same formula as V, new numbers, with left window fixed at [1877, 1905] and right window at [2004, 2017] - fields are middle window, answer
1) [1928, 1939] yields -0.54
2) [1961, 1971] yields -2.18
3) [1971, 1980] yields -2.23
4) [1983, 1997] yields -1.17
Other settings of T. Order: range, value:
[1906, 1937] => 5.84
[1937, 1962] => 7.24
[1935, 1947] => 6.97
